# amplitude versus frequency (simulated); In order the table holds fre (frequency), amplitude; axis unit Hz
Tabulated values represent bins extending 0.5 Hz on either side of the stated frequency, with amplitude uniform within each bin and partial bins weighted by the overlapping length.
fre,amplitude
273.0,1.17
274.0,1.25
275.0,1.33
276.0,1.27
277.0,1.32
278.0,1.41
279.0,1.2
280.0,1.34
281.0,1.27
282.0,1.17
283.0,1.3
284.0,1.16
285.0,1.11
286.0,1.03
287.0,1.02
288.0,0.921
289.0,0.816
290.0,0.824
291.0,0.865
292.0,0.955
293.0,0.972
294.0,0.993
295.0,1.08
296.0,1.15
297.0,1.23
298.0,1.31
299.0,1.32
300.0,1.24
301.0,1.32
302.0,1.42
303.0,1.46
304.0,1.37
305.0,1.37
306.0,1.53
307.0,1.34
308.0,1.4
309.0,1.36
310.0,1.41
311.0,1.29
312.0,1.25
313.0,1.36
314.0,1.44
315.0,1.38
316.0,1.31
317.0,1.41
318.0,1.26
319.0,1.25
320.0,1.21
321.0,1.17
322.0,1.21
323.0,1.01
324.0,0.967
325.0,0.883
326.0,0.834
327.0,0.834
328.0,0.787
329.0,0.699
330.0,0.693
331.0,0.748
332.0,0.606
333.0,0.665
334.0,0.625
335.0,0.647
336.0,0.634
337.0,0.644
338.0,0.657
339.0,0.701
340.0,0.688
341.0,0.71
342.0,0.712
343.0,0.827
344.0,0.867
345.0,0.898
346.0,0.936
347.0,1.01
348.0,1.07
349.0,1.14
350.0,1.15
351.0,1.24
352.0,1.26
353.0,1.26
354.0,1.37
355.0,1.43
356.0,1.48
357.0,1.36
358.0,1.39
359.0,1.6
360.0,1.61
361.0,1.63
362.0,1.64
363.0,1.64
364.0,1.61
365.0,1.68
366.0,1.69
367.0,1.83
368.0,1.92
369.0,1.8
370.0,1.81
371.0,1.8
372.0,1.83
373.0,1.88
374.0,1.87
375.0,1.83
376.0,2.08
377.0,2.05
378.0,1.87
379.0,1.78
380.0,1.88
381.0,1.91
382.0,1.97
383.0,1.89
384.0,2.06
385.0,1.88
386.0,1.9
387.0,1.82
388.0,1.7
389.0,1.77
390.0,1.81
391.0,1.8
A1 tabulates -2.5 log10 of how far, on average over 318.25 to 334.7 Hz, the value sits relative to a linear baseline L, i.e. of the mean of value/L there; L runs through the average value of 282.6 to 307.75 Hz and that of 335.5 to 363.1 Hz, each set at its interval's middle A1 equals 0.27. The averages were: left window 1.17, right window 1.12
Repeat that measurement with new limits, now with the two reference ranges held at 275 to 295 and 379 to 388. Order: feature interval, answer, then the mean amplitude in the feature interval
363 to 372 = 0.00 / 1.76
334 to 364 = 0.42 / 1.11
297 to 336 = 0.17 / 1.14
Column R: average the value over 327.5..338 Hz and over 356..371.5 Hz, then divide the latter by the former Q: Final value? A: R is 2.46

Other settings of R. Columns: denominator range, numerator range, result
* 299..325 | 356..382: 1.35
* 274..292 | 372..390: 1.66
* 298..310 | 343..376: 1.08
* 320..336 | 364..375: 2.17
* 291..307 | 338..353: 0.76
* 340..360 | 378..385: 1.67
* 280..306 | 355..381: 1.50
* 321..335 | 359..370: 2.08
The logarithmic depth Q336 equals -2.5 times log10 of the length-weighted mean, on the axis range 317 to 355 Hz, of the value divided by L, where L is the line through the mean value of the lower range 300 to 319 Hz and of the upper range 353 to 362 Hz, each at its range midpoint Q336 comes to 0.47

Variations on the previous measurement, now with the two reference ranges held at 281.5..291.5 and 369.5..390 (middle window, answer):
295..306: -0.146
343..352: 0.458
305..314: -0.117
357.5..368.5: 0.043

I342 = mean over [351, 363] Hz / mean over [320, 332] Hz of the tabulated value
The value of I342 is 1.6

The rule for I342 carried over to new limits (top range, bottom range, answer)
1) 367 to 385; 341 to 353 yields 1.88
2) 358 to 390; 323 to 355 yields 2.07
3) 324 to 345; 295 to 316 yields 0.55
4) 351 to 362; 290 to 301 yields 1.30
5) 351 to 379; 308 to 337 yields 1.62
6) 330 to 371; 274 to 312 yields 0.97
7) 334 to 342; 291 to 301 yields 0.59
